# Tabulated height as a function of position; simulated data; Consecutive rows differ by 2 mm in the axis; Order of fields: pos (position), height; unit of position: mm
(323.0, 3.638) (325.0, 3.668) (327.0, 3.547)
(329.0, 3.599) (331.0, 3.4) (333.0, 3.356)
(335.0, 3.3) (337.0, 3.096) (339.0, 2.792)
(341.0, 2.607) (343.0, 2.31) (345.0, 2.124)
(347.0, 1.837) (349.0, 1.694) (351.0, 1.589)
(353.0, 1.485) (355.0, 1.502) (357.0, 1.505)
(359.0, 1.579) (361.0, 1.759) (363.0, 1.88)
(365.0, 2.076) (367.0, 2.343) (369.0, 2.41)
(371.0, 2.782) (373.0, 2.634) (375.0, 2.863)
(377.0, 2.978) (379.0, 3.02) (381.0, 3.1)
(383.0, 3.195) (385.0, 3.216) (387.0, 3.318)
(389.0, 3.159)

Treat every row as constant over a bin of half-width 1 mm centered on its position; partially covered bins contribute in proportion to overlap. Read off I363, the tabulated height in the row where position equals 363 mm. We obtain 1.88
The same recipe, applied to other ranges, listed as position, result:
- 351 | 1.589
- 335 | 3.3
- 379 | 3.02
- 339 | 2.792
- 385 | 3.216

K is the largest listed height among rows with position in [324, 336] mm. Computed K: 3.668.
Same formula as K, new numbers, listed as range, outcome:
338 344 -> 2.792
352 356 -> 1.502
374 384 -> 3.195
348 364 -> 1.88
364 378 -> 2.978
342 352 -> 2.31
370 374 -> 2.782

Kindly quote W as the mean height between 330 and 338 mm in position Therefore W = 3.29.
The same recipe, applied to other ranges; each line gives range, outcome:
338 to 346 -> 2.46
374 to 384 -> 3.03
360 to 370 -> 2.09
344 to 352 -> 1.81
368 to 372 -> 2.6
